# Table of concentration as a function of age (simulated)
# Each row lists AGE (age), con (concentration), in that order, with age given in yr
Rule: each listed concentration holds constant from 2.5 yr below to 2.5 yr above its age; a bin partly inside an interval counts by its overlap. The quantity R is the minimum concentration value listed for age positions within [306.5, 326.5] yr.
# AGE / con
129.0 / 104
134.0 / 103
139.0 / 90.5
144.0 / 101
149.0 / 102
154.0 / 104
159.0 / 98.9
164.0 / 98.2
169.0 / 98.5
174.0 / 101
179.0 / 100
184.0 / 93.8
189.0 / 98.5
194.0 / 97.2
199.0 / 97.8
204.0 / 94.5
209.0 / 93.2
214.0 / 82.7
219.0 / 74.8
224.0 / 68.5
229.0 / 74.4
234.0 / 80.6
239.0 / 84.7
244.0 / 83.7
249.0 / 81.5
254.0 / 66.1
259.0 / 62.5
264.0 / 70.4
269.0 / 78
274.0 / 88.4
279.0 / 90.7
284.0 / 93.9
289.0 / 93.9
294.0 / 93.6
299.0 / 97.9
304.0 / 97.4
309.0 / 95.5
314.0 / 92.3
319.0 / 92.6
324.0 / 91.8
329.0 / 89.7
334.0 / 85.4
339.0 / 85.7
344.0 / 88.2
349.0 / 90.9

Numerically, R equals 91.8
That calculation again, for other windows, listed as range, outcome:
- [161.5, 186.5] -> 93.8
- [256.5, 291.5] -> 62.5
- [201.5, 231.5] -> 68.5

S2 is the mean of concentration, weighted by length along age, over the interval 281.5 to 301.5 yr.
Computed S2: 94.8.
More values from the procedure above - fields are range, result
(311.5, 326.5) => 92.2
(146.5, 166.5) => 101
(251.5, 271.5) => 69.2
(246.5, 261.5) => 70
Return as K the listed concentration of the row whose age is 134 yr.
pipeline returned 103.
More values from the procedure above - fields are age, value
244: 83.7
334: 85.4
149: 102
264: 70.4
